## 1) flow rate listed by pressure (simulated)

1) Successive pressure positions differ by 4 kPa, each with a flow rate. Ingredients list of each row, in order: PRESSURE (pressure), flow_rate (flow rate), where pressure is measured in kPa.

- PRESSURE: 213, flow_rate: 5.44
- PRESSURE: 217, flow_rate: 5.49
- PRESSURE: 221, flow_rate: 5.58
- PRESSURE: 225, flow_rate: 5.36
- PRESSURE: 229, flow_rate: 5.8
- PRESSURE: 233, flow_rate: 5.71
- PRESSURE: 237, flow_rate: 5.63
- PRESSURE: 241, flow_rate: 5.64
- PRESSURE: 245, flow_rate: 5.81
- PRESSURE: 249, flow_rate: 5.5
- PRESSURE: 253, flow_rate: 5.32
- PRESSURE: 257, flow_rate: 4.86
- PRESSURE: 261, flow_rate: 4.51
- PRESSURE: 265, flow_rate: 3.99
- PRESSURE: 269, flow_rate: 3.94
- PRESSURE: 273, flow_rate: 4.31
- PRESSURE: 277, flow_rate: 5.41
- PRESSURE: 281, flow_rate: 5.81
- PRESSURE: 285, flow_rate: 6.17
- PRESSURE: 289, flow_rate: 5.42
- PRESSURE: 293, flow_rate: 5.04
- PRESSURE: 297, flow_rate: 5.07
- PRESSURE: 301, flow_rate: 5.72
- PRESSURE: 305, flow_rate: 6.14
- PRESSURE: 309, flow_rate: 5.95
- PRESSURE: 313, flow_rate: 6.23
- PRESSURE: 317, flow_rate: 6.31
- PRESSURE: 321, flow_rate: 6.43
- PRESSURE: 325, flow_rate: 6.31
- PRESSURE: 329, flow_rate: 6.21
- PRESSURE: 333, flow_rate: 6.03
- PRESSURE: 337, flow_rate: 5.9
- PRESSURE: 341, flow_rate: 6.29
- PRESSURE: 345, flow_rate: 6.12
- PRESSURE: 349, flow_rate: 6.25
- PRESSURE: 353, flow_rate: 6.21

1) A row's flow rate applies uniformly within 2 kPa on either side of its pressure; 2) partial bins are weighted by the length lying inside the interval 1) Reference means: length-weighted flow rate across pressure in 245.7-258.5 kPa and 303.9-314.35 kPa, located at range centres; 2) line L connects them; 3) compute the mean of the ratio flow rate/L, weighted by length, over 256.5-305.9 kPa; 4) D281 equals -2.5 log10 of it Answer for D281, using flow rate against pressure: 0.13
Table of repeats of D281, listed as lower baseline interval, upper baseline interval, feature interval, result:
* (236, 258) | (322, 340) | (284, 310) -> 0.049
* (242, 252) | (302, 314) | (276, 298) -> 0.076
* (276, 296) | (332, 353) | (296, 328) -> -0.043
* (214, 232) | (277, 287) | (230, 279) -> 0.131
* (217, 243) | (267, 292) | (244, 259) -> 0.016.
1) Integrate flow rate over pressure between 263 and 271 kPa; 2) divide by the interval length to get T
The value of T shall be 3.96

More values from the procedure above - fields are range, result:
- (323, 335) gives 6.18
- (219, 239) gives 5.62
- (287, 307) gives 5.48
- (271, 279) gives 4.86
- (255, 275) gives 4.32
